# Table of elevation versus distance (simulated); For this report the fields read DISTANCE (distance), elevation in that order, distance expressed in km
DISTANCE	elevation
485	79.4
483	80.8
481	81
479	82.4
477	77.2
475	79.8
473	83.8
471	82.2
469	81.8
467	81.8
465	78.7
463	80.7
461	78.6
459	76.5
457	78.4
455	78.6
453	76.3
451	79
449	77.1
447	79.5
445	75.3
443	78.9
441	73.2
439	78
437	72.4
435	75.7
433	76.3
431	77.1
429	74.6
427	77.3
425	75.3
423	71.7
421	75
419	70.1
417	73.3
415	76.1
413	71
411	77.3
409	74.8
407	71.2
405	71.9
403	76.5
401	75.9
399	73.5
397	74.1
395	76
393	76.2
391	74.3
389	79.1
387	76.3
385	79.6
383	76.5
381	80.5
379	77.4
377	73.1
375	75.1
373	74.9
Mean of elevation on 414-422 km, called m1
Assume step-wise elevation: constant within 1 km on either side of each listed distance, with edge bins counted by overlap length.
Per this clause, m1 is 73.6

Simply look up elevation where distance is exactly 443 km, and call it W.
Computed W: 78.9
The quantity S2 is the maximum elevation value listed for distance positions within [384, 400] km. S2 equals 79.6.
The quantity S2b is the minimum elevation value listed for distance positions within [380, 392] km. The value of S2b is 74.3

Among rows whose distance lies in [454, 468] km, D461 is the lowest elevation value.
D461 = 76.5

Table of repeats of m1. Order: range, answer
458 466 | 78.6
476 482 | 80.2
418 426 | 73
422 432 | 75.2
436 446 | 75.6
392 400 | 74.9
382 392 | 77.2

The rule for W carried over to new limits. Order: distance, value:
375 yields 75.1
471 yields 82.2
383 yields 76.5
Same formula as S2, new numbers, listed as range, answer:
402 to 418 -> 77.3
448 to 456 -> 79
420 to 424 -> 75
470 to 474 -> 83.8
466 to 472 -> 82.2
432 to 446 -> 78.9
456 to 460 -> 78.4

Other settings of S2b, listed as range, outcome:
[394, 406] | 71.9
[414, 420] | 70.1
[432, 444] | 72.4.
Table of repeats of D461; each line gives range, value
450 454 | 76.3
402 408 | 71.2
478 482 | 81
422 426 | 71.7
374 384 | 73.1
